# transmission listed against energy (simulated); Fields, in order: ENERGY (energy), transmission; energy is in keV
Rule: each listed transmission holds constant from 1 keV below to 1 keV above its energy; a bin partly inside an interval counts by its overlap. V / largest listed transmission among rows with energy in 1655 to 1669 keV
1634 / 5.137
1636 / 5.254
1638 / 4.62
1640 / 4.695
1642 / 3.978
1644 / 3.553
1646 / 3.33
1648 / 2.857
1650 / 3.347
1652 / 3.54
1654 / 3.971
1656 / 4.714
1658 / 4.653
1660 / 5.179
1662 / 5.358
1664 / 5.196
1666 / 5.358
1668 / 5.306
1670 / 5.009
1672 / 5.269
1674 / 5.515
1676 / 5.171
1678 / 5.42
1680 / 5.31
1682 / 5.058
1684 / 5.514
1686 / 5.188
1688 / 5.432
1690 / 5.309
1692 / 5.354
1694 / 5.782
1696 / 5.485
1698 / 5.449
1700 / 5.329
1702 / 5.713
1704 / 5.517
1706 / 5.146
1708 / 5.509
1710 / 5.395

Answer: 5.358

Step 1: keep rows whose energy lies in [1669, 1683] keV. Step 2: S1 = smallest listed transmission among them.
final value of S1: 5.009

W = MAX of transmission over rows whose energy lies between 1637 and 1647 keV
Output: 4.695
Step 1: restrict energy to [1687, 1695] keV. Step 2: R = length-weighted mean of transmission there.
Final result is 5.47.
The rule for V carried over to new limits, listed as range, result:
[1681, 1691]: 5.514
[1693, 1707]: 5.782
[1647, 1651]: 3.347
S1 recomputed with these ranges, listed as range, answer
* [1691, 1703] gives 5.329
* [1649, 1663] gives 3.347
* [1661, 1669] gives 5.196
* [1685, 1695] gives 5.188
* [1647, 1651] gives 2.857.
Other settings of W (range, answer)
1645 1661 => 5.179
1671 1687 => 5.515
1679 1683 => 5.31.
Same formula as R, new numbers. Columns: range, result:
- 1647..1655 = 3.43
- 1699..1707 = 5.43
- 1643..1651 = 3.27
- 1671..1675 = 5.39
